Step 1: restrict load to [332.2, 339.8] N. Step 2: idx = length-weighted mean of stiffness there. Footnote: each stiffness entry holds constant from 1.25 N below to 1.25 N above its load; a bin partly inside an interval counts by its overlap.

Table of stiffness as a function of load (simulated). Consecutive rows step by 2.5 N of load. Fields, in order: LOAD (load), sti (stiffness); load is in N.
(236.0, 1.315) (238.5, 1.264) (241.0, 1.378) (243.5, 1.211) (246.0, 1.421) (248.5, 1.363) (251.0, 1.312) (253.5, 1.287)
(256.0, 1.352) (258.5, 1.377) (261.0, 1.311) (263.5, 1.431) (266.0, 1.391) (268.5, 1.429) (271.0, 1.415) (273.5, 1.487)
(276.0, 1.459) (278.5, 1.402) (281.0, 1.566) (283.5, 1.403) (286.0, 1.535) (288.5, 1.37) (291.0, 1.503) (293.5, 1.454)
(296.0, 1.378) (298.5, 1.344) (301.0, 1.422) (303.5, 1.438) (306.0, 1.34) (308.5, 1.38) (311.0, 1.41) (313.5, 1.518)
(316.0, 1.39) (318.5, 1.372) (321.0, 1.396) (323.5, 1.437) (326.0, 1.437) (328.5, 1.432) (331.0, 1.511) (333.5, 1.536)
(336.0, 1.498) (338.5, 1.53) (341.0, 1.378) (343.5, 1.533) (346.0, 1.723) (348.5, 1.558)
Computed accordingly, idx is 1.52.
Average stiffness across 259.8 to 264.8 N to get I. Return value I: 1.37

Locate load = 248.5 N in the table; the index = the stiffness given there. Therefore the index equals 1.363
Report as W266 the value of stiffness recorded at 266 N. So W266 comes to 1.391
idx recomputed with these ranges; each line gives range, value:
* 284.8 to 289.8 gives 1.45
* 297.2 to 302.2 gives 1.38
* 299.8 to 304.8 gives 1.43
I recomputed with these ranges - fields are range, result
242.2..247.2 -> 1.32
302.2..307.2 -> 1.39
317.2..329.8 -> 1.42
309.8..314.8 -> 1.46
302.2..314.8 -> 1.42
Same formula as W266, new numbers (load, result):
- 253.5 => 1.287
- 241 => 1.378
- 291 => 1.503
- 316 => 1.39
